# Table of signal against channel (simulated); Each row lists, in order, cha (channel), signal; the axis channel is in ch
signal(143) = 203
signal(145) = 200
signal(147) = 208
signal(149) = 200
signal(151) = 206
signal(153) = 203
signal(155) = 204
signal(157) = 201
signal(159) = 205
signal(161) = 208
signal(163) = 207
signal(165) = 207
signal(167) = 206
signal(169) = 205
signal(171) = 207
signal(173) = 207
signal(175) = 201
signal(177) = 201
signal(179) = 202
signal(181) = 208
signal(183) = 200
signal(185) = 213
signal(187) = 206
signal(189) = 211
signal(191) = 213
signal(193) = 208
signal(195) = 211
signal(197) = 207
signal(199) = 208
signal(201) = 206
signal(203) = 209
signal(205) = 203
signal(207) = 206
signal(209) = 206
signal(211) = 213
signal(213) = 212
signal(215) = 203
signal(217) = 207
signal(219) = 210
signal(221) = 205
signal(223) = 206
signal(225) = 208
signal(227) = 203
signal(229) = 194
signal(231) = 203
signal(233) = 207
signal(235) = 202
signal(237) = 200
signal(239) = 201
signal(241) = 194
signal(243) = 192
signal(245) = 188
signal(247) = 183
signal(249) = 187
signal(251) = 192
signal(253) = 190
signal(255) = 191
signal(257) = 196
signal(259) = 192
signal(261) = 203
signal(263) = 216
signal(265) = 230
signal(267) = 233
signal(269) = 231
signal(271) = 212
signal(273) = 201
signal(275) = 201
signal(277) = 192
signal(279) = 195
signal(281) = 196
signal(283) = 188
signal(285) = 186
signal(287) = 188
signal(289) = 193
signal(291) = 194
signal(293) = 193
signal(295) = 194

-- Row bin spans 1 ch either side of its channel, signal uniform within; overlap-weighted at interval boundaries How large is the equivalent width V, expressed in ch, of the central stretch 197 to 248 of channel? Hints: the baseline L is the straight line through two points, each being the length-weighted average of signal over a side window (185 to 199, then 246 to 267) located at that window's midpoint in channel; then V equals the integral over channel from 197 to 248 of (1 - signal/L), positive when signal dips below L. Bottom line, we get 0.5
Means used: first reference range 210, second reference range 200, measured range 203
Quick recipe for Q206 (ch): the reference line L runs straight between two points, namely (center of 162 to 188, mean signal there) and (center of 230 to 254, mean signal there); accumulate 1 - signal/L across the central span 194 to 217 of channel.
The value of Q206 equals -0.8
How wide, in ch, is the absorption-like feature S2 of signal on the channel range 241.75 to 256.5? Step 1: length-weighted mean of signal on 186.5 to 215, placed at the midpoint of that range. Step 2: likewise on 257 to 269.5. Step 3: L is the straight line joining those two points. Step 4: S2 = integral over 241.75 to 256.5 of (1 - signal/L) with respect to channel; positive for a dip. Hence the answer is 1.7 ch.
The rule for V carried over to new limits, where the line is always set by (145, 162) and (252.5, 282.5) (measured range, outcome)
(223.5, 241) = 0.3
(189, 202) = -0.3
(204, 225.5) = -0.3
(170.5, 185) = 0.0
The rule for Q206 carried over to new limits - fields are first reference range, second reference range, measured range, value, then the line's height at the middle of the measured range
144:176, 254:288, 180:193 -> -0.3 ch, 204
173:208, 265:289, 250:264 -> 0.5 ch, 204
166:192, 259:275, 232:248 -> 1.3 ch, 213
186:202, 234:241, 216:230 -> -0.1 ch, 203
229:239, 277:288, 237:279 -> -1.0 ch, 196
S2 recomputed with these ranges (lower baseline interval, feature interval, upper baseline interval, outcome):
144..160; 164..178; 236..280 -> -0.13 ch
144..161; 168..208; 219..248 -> -0.96 ch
